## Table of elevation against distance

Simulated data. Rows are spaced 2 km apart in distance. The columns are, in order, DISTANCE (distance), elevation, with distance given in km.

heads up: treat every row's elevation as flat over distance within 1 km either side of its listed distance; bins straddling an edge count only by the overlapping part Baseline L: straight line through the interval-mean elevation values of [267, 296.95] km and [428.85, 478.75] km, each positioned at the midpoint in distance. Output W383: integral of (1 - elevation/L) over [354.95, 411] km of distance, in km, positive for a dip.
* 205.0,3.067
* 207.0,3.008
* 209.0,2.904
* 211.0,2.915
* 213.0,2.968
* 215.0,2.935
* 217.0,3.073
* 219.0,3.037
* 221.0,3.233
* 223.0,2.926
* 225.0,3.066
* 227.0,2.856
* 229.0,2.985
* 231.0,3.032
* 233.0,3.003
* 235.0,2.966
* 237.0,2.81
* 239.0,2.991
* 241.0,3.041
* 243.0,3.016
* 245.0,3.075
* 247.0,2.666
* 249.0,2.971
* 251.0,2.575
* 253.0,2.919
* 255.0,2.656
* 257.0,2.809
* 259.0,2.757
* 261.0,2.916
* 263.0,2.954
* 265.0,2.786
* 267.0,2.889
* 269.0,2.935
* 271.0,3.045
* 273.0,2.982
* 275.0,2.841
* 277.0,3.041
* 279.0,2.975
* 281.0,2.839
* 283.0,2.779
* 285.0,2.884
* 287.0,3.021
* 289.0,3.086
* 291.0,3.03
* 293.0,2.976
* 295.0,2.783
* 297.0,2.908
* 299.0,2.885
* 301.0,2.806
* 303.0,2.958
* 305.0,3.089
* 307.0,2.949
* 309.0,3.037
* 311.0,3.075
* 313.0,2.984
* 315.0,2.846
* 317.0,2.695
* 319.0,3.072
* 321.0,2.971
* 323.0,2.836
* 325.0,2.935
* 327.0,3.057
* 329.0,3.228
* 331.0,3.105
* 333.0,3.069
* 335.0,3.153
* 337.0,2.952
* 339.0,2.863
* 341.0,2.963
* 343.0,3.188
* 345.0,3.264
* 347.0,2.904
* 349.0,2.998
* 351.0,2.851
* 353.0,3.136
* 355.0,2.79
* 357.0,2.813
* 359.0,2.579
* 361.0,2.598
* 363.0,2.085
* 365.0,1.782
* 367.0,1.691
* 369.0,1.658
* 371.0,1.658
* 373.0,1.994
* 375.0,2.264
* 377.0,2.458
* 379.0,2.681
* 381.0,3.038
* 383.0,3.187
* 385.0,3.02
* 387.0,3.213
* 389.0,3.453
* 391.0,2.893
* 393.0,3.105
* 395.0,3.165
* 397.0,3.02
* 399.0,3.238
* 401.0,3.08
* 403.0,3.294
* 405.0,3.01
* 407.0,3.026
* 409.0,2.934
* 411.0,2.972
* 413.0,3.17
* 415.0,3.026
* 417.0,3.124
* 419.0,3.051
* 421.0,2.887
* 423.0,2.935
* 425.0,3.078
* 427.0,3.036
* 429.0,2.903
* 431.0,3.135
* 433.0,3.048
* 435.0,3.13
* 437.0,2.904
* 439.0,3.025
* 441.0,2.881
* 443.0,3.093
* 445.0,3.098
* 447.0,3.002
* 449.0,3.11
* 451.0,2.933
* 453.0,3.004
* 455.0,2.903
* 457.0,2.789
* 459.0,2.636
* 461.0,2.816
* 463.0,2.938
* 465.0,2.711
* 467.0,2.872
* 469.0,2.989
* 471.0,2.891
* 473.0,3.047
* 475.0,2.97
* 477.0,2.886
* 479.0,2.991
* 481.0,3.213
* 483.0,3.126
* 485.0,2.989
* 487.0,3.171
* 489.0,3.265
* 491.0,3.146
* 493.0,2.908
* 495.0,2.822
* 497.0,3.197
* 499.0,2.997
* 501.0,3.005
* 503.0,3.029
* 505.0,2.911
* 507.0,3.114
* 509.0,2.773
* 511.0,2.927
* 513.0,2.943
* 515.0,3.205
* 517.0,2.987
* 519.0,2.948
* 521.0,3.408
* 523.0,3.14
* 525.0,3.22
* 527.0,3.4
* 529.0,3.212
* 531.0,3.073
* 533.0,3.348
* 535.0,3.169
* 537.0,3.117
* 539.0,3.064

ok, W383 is 4.54 km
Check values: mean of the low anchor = 2.94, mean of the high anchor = 2.95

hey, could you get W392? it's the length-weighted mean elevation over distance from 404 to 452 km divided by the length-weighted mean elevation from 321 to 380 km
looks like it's 1.13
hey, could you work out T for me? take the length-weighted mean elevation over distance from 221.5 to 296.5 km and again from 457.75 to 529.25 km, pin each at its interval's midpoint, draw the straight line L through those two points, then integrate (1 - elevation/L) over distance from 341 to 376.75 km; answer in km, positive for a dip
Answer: 5.6 km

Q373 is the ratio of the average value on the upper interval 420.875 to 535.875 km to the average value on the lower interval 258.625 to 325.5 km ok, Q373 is 1.0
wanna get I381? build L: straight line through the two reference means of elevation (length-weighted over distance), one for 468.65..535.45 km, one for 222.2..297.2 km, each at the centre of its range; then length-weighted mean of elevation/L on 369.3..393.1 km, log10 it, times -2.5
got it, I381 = 0.112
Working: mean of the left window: 2.92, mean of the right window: 3.07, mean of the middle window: 2.7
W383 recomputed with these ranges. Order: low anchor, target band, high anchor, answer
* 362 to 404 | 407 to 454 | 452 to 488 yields -3.4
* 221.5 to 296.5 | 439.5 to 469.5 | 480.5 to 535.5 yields 1.3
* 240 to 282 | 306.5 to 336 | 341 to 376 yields -3.9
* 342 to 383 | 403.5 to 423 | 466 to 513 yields -2.1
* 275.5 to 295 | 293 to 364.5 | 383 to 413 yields 2.1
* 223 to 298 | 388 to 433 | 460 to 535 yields -1.1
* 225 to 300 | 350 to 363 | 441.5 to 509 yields 0.9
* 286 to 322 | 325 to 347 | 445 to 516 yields -0.8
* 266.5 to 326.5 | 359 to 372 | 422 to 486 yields 4.4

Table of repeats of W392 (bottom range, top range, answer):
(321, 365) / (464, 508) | 1.04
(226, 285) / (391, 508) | 1.04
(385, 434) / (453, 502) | 0.97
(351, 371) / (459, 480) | 1.24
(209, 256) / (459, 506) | 1.02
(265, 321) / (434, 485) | 1.01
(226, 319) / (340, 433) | 0.97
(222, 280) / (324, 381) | 0.92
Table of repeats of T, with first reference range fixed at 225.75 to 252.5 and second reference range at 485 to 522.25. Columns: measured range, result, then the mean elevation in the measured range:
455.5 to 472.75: 1.0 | 2.84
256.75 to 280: 0.2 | 2.91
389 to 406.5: -0.7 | 3.12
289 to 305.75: 0.1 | 2.94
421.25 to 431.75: 0.0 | 3.01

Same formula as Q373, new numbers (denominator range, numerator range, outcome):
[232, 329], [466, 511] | 1.03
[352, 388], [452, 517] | 1.20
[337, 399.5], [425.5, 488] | 1.09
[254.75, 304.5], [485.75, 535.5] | 1.06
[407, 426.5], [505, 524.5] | 1.01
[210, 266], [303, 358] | 1.02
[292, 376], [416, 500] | 1.08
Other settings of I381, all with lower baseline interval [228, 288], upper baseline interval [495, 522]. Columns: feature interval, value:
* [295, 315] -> -0.01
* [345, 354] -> -0.02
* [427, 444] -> -0.01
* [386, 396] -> -0.07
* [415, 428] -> -0.01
